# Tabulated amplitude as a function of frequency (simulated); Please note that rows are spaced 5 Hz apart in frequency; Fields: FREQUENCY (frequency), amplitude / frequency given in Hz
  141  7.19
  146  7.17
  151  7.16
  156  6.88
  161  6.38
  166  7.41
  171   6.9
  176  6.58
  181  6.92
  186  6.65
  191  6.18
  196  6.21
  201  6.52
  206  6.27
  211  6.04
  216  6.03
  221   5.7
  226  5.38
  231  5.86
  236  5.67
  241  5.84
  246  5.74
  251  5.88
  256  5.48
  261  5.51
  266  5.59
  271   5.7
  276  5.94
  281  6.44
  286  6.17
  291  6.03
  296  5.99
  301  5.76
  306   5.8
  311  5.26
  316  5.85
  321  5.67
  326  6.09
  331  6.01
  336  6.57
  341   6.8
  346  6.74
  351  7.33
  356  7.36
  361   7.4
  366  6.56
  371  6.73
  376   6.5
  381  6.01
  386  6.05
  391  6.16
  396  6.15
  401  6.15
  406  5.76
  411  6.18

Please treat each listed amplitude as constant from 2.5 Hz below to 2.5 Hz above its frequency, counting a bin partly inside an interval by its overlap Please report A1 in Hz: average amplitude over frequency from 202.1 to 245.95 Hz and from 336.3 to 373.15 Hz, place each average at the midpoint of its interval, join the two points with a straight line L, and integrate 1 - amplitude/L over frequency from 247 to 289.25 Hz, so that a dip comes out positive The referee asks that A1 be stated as 2.7 Hz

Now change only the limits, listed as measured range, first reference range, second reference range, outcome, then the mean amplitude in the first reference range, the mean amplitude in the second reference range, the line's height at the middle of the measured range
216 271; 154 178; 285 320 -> 5.0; 6.83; 5.82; 6.26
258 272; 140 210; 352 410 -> 2.2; 6.72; 6.46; 6.6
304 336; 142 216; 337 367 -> 5.2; 6.65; 7.03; 6.96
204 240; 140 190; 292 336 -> 3.6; 6.89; 5.86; 6.5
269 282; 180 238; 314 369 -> 0.7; 6.1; 6.59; 6.35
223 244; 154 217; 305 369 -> 2.6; 6.55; 6.44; 6.51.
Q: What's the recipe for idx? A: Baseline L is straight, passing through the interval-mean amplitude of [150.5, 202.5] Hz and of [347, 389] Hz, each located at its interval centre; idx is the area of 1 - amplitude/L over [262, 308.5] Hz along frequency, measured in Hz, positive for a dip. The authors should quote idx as 5.5 Hz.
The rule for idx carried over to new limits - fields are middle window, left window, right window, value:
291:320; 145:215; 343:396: 3.9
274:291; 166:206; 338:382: 1.4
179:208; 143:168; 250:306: 0.8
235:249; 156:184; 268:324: 1.2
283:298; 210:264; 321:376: 0.3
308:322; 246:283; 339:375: 1.8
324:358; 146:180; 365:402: -1.6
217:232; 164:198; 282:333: 1.7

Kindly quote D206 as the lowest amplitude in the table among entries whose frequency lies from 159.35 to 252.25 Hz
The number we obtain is 5.38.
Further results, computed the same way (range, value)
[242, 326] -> 5.26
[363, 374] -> 6.56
